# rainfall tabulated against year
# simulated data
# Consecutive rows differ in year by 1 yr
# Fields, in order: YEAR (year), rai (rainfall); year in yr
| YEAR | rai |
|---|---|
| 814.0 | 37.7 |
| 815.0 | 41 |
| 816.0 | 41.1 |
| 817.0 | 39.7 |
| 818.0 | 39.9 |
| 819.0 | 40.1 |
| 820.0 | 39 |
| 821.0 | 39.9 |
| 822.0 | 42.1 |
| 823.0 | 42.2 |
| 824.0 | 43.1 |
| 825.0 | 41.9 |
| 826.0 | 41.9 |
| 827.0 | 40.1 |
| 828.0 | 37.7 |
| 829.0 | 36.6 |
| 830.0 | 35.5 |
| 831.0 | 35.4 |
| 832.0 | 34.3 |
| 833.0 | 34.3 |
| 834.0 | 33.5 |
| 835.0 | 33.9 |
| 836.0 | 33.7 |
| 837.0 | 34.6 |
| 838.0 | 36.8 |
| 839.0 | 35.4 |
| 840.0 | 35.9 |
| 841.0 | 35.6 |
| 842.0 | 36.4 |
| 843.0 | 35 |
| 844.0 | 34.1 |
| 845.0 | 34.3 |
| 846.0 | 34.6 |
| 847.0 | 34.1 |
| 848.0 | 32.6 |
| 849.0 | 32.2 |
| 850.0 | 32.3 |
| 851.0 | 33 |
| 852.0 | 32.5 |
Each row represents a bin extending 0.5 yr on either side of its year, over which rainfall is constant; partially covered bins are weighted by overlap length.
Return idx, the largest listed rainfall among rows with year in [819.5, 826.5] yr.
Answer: 43.1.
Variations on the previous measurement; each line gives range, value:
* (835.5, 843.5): 36.8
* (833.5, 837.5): 34.6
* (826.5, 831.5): 40.1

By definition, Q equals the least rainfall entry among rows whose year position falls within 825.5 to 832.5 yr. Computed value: 34.3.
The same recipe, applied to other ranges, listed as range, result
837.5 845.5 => 34.1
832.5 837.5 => 33.5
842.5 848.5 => 32.6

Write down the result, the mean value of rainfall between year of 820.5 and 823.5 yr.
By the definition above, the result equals 41.4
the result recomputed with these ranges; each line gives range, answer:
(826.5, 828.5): 38.9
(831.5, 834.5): 34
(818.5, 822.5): 40.3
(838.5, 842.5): 35.8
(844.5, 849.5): 33.6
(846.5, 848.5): 33.4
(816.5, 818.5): 39.8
